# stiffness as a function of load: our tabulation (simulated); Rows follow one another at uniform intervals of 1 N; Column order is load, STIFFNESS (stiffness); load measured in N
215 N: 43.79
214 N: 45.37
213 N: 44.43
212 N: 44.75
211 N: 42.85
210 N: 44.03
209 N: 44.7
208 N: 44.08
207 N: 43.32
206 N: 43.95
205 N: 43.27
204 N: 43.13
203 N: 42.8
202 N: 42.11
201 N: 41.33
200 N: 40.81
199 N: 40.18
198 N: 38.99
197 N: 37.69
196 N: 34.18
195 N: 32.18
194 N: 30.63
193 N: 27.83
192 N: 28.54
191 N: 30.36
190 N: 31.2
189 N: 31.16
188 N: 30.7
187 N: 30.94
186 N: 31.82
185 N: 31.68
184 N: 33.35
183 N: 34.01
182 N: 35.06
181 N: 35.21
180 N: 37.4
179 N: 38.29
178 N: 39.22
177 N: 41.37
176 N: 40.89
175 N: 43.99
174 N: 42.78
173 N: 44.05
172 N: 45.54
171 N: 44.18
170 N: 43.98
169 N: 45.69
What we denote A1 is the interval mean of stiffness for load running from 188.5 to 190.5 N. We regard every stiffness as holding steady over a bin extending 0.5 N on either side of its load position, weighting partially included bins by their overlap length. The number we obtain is 31.2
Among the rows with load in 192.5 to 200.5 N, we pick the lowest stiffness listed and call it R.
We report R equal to 27.83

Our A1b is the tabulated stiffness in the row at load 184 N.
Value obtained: 33.35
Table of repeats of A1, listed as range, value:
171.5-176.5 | 43.4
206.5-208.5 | 43.7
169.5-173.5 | 44.4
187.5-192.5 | 30.4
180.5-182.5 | 35.1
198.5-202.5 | 41.1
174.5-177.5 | 42.1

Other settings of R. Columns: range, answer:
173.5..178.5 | 39.22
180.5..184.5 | 33.35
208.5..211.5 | 42.85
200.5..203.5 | 41.33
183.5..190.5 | 30.7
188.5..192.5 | 28.54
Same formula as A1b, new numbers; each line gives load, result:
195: 32.18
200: 40.81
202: 42.11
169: 45.69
